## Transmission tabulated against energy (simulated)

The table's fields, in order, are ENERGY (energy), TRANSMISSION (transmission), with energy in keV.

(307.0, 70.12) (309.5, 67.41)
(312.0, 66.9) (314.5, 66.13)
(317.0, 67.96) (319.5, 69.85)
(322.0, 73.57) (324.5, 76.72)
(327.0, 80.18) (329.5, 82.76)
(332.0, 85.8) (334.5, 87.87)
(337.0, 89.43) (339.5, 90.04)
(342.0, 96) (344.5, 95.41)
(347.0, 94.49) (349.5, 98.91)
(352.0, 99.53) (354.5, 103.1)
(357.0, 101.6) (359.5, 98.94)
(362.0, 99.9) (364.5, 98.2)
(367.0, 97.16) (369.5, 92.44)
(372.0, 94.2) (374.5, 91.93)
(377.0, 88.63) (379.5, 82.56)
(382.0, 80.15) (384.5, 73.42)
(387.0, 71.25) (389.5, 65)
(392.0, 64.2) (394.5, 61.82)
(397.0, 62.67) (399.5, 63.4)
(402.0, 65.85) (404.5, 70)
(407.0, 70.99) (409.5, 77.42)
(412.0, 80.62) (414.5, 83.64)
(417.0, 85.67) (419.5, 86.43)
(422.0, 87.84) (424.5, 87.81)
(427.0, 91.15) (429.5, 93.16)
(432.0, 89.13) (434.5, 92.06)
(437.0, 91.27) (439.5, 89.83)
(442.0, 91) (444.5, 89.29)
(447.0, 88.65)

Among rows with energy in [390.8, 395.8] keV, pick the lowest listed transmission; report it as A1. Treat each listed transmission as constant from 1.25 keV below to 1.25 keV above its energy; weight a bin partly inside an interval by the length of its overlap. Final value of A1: 61.82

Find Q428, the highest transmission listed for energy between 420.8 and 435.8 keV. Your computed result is 93.16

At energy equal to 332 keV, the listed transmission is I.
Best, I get 85.8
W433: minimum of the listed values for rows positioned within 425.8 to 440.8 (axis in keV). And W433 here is 89.13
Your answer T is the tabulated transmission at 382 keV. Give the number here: 80.15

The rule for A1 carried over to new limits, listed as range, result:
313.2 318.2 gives 66.13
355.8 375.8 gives 91.93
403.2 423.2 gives 70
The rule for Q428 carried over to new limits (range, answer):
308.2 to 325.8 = 76.72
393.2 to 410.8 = 77.42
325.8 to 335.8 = 87.87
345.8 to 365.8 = 103.1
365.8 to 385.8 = 97.16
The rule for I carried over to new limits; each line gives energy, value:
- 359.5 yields 98.94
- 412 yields 80.62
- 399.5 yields 63.4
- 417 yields 85.67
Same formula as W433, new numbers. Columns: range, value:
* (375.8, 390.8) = 65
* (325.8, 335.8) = 80.18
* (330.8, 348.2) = 85.8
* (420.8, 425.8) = 87.81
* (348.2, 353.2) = 98.91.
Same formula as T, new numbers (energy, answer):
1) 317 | 67.96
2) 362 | 99.9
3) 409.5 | 77.42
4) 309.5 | 67.41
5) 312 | 66.9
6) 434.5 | 92.06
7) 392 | 64.2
